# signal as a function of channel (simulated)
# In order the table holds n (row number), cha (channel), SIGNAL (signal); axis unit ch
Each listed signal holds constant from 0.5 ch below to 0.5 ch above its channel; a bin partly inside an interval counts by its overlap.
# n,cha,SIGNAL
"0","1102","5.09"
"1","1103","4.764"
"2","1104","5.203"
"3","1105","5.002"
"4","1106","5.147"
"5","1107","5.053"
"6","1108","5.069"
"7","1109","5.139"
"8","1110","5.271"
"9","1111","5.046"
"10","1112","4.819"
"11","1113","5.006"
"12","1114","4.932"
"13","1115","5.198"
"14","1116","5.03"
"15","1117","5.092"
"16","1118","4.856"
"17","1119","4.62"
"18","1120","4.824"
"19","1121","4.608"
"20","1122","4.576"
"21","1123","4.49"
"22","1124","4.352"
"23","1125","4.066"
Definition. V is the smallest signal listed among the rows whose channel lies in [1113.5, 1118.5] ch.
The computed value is 4.856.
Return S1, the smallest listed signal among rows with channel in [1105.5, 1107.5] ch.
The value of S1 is 5.053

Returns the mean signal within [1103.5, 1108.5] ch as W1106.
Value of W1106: 5.09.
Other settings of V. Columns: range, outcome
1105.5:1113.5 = 4.819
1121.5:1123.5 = 4.49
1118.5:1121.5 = 4.608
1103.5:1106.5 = 5.002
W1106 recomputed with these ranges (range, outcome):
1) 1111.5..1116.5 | 5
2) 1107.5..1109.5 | 5.1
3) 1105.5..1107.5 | 5.1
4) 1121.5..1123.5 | 4.53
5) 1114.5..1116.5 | 5.11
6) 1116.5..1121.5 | 4.8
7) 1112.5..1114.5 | 4.97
